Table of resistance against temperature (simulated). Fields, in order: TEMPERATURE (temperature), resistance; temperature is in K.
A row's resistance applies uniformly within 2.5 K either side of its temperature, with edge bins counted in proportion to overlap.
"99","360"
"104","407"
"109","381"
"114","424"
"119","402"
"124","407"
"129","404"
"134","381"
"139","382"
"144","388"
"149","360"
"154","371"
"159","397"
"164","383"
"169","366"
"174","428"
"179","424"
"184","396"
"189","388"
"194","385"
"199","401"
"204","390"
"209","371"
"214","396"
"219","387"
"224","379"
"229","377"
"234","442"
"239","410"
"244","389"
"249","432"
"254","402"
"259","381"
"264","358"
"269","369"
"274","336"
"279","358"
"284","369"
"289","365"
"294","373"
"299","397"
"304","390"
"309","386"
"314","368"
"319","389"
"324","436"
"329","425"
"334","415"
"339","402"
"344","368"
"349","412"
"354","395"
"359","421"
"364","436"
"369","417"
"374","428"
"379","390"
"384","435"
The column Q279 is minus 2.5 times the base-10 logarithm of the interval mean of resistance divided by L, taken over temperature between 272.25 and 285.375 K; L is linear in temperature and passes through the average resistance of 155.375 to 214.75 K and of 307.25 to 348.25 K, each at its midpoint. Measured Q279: 0.12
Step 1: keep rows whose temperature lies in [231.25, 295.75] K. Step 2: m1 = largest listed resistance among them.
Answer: 442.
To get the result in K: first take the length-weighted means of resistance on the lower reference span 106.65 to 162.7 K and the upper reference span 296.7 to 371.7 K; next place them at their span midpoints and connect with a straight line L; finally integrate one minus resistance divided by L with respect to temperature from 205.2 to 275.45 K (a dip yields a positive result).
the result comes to 1.6 K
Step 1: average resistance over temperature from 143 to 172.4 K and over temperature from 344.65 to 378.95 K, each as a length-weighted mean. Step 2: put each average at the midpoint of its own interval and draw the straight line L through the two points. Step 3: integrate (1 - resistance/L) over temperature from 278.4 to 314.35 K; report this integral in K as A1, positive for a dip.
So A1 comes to 2.2 K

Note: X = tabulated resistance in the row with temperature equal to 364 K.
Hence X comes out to 436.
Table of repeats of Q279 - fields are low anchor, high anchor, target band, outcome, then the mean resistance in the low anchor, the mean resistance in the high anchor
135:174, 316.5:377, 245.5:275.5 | 0.046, 381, 412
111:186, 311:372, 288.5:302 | 0.064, 394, 407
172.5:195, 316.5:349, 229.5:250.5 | -0.023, 404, 406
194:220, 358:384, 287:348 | 0.044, 389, 420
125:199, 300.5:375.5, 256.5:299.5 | 0.097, 390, 405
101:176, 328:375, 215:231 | 0.047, 392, 411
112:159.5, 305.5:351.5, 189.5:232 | 0.022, 391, 400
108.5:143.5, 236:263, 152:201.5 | 0.014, 398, 401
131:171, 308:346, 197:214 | -0.008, 379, 400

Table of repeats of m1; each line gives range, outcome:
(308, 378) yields 436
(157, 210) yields 428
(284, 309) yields 397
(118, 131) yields 407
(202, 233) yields 396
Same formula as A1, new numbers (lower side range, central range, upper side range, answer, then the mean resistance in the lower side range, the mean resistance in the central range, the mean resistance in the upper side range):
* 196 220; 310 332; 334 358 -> -0.4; 389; 403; 398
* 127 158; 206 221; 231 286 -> 0.0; 381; 385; 386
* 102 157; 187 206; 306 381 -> 0.2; 391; 391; 406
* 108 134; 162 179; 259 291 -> -0.4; 403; 397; 361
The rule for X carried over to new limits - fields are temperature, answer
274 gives 336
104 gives 407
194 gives 385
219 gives 387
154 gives 371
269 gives 369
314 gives 368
